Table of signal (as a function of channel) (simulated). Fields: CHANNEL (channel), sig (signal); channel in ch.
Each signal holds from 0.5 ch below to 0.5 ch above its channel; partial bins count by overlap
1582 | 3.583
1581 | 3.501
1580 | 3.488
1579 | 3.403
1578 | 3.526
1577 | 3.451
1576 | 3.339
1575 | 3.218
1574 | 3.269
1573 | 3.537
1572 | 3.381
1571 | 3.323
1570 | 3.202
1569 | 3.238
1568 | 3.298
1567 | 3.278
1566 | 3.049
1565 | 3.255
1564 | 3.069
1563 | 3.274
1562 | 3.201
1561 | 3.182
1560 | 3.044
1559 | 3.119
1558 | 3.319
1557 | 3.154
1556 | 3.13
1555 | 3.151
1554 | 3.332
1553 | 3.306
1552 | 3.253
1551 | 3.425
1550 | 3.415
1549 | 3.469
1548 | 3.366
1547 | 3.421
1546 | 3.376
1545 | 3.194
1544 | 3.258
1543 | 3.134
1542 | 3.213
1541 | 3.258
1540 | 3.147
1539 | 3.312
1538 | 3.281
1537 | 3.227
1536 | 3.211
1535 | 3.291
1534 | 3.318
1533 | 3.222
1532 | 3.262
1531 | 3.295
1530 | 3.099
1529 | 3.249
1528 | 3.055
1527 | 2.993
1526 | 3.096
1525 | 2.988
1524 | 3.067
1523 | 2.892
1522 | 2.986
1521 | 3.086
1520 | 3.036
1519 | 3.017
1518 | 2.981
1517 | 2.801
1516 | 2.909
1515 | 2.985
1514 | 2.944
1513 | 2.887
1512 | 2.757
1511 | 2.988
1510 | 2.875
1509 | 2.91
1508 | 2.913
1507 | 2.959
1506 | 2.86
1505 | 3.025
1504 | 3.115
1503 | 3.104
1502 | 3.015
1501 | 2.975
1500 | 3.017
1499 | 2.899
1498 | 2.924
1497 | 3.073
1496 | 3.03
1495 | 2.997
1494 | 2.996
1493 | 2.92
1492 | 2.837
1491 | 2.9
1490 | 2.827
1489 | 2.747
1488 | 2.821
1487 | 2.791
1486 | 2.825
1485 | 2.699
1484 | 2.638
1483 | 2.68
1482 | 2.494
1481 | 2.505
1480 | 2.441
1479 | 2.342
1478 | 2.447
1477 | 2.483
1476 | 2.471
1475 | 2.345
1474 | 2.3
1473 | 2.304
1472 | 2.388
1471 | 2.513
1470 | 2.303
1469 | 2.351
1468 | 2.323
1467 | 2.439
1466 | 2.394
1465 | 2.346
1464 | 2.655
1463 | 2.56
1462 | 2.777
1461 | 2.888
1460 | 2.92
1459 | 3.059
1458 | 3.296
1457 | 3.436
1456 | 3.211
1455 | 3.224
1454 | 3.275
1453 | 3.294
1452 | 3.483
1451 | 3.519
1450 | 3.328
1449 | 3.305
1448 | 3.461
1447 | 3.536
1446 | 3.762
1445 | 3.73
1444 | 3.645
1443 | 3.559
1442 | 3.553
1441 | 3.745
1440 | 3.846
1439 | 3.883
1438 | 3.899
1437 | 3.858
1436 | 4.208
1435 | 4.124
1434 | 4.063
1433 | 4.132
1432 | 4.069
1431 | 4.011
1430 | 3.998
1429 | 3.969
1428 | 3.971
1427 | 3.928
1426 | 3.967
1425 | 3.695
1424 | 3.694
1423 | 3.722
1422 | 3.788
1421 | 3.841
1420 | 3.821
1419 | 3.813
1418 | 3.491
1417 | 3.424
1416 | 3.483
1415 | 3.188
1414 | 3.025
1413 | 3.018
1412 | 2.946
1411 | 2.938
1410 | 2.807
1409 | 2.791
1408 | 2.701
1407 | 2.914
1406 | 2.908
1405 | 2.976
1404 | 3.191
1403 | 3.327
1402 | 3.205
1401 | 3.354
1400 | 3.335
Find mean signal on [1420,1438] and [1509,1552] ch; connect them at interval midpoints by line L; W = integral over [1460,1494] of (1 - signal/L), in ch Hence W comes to 9.3 ch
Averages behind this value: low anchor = 3.94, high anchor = 3.14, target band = 2.58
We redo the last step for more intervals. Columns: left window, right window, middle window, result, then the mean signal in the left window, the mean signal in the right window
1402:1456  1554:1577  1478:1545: 7.57 ch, 3.54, 3.24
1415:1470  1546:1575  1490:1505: 1.74 ch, 3.46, 3.27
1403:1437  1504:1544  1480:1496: 2.24 ch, 3.54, 3.07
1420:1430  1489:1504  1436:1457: 0.10 ch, 3.85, 2.96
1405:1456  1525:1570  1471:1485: 3.94 ch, 3.56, 3.23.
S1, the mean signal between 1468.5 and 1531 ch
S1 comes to 2.82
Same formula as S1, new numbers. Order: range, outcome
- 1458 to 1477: 2.54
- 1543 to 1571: 3.25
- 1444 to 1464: 3.26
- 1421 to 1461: 3.66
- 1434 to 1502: 3.01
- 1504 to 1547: 3.08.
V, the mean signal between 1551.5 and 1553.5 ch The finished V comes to 3.28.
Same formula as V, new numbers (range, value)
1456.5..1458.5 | 3.37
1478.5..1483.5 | 2.49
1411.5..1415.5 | 3.04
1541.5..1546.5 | 3.23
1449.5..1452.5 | 3.44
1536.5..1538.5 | 3.25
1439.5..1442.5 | 3.71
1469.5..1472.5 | 2.4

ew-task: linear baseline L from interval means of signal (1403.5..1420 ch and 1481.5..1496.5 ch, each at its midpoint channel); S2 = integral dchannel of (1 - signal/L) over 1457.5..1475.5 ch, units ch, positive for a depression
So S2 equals 2.1 ch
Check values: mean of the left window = 3.12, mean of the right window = 2.81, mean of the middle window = 2.56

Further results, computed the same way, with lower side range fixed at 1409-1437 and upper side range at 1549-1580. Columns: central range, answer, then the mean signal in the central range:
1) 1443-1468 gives 3.04 ch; 3.14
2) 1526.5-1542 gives 0.67 ch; 3.21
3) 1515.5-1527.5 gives 1.44 ch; 2.99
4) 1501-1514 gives 1.82 ch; 2.95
